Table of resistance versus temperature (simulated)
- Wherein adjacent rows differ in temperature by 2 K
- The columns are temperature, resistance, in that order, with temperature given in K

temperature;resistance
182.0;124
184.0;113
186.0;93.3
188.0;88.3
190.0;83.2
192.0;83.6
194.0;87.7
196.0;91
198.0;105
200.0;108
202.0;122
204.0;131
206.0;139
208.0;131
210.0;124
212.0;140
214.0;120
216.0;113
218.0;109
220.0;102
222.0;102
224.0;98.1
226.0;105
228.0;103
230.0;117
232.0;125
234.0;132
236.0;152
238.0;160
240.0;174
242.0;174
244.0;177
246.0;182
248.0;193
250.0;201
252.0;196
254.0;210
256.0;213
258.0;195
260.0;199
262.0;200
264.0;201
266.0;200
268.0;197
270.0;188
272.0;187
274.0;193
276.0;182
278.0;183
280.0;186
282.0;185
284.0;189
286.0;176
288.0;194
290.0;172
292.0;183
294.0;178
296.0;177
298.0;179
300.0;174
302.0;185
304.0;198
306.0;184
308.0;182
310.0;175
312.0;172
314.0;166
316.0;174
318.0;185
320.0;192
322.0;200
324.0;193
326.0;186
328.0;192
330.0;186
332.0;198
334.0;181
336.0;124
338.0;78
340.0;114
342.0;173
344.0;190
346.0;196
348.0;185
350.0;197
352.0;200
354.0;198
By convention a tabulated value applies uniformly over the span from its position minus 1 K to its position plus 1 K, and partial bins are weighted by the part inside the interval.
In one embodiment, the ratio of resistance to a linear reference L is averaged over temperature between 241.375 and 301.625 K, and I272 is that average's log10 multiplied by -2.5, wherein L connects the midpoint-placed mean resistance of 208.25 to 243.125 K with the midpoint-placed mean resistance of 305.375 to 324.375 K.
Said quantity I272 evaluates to -0.22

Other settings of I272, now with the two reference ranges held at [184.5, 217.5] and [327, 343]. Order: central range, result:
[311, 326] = -0.22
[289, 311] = -0.25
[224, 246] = -0.16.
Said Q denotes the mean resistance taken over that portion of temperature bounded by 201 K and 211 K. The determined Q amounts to 129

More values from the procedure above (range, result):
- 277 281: 184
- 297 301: 176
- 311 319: 174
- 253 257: 212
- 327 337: 176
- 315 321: 184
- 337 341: 96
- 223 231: 106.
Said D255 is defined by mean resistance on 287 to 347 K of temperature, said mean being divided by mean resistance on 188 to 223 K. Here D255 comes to 1.6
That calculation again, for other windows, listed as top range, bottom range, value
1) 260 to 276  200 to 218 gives 1.55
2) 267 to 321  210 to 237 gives 1.56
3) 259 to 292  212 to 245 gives 1.46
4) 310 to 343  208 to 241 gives 1.37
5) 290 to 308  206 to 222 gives 1.51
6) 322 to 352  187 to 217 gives 1.56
